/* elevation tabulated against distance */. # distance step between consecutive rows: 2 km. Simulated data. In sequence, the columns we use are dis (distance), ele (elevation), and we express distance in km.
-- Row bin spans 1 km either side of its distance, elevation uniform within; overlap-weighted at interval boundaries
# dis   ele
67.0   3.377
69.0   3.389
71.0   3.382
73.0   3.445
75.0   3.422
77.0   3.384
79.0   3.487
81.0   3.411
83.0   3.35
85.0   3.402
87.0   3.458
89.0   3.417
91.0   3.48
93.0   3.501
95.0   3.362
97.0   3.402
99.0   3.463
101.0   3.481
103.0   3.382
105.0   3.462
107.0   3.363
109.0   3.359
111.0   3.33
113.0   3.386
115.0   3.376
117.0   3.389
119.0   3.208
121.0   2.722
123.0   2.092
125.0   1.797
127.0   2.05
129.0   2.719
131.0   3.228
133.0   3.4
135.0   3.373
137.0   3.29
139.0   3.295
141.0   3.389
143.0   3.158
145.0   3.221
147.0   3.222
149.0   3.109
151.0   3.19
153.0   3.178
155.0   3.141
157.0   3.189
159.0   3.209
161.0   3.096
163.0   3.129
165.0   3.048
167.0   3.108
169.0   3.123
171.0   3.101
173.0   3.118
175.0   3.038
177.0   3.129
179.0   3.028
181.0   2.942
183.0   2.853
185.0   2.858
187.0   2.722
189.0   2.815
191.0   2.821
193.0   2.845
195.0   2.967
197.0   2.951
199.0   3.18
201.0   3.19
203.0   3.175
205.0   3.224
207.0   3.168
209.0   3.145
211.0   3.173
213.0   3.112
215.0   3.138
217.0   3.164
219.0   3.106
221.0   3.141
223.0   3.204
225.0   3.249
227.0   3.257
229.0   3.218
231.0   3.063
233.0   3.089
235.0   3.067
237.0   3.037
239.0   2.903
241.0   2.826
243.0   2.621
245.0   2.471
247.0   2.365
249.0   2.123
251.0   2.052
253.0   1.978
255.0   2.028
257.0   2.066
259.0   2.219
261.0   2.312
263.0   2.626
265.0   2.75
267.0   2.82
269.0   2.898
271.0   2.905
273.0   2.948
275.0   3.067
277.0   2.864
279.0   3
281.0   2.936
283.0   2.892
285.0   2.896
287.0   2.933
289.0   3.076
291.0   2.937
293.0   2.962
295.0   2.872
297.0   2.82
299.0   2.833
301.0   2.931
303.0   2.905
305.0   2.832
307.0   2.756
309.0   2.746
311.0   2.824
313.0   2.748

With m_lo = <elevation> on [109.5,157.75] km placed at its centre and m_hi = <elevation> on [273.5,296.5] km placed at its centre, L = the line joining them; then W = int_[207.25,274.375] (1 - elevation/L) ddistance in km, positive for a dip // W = 4.2 km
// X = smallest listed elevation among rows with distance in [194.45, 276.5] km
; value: 1.978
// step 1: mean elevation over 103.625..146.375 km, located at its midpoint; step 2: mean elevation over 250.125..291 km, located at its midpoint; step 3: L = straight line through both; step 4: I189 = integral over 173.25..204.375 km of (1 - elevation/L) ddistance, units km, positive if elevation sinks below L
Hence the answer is -0.8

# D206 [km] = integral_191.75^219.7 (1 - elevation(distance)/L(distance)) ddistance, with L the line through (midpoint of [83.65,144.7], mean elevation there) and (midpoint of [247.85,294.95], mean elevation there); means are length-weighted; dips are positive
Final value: -2.1 km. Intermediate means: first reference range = 3.19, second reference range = 2.67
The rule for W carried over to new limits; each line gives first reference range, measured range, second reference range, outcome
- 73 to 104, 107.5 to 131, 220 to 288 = 3.0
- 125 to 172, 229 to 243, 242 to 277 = -1.9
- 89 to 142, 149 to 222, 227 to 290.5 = -3.0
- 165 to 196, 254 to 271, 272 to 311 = 2.5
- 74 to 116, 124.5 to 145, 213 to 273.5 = 1.4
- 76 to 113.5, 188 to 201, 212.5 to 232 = 1.1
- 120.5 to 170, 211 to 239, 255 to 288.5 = -2.8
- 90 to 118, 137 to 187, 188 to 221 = 1.6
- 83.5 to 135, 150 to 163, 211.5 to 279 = -0.5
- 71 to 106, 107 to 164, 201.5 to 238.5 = 4.2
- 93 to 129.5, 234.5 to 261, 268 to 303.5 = 4.8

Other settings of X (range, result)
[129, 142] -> 2.719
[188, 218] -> 2.815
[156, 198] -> 2.722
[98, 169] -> 1.797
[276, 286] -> 2.864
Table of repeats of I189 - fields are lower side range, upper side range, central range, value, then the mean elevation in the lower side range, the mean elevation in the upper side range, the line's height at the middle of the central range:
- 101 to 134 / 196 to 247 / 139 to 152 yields -0.8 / 3.03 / 3.06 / 3.04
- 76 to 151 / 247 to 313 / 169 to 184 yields -0.1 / 3.21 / 2.71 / 3.02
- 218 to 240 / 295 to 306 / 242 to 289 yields 5.9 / 3.12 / 2.86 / 2.99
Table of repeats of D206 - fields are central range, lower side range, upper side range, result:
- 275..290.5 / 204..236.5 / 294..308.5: -0.18 km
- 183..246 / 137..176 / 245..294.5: -2.76 km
